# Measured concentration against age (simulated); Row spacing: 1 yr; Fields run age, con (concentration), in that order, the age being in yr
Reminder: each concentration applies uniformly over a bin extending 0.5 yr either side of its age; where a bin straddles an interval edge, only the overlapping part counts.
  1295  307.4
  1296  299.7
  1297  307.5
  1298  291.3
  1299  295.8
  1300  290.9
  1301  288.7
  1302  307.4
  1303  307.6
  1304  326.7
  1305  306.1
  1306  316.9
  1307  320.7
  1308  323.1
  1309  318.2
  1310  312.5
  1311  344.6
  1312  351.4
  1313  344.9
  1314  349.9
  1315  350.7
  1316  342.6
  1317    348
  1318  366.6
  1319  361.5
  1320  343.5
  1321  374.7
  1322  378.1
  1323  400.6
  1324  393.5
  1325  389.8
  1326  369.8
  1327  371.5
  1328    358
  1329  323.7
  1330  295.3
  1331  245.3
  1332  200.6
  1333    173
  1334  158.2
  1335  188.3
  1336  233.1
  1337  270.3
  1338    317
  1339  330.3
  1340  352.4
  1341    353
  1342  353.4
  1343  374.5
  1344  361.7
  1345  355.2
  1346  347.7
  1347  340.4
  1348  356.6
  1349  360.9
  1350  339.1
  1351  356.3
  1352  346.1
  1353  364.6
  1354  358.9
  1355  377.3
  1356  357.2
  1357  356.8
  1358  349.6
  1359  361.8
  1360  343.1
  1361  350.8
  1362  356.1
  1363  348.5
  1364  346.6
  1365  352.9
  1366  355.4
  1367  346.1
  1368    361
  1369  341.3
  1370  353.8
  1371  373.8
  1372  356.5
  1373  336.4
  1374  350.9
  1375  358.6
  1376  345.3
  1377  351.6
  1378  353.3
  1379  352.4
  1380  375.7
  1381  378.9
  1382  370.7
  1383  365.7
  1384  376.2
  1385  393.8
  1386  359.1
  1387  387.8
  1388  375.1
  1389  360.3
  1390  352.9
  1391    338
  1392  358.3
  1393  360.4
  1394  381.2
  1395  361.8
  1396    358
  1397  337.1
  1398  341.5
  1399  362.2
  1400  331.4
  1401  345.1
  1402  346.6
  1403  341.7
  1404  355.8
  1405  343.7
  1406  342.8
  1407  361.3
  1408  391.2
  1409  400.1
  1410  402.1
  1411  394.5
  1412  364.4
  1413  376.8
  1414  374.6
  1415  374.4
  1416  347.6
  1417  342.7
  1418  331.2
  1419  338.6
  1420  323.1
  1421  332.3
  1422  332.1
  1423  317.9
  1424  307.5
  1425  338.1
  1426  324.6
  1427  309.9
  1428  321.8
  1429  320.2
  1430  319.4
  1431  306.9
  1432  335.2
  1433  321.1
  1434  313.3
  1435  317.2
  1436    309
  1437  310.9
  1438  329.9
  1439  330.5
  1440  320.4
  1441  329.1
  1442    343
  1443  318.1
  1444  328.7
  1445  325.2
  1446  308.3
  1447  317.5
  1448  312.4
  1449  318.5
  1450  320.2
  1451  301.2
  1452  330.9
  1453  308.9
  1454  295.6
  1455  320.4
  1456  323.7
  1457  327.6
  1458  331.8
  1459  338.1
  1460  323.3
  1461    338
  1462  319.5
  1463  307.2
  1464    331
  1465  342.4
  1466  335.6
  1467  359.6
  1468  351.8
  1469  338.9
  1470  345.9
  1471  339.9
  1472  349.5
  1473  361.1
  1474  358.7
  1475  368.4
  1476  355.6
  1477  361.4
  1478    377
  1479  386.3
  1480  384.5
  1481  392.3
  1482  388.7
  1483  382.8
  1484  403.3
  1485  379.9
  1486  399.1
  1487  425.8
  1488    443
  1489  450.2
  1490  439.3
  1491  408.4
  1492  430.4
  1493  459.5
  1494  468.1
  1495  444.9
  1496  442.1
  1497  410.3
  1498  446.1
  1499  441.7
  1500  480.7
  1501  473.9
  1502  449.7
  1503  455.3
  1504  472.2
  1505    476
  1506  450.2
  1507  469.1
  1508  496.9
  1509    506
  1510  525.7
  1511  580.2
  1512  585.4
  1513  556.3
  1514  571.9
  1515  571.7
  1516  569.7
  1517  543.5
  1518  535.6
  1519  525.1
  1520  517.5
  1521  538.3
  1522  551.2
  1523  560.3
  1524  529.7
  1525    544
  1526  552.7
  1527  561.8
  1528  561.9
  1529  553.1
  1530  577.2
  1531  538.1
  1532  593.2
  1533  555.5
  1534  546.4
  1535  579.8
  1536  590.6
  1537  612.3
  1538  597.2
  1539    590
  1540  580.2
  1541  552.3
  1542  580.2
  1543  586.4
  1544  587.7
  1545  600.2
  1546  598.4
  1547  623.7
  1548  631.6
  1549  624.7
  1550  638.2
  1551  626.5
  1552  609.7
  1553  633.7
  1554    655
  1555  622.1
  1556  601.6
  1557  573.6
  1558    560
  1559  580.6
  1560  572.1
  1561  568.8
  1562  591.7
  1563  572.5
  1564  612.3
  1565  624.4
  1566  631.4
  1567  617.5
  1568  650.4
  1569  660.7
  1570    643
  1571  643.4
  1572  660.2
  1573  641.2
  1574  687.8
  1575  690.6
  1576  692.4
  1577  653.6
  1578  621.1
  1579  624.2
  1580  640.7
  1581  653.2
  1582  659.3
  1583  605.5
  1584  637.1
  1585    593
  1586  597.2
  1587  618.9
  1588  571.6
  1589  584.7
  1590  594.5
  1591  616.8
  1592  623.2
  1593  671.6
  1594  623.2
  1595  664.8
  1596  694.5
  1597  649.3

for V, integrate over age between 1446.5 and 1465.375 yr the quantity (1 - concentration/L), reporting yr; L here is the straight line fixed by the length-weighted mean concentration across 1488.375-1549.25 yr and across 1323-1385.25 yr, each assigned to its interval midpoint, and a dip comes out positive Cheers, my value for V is 5.6 yr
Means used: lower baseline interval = 340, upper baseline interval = 530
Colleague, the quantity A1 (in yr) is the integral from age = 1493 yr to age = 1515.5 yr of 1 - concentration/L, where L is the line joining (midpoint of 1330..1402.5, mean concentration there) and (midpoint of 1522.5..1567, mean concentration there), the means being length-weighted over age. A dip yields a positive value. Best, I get 1.9 yr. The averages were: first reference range 341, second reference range 589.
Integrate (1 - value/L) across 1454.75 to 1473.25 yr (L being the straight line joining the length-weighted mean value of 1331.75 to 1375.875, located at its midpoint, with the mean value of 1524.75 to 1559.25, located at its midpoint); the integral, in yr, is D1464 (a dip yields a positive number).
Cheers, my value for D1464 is 5.64 yr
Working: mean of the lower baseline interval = 333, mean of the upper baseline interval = 590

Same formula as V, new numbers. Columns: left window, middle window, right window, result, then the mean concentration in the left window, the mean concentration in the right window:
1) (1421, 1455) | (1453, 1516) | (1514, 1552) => 5.1 yr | 320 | 574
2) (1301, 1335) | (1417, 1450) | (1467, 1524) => 6.8 yr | 324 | 450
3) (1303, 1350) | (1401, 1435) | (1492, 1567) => 6.7 yr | 327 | 552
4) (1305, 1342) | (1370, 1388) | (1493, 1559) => 0.9 yr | 322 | 549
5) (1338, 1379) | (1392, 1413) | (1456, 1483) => -0.6 yr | 353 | 351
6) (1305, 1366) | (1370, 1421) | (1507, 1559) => 5.9 yr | 335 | 574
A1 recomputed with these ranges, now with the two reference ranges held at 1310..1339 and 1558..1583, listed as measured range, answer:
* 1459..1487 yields 8.2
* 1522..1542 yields 0.5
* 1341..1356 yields -0.3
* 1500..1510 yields 1.3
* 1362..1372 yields 0.5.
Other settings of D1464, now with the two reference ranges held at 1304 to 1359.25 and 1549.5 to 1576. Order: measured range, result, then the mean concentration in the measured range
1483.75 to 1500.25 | 3.1 yr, 433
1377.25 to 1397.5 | 1.9 yr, 365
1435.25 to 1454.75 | 6.4 yr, 319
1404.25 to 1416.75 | 1.7 yr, 372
